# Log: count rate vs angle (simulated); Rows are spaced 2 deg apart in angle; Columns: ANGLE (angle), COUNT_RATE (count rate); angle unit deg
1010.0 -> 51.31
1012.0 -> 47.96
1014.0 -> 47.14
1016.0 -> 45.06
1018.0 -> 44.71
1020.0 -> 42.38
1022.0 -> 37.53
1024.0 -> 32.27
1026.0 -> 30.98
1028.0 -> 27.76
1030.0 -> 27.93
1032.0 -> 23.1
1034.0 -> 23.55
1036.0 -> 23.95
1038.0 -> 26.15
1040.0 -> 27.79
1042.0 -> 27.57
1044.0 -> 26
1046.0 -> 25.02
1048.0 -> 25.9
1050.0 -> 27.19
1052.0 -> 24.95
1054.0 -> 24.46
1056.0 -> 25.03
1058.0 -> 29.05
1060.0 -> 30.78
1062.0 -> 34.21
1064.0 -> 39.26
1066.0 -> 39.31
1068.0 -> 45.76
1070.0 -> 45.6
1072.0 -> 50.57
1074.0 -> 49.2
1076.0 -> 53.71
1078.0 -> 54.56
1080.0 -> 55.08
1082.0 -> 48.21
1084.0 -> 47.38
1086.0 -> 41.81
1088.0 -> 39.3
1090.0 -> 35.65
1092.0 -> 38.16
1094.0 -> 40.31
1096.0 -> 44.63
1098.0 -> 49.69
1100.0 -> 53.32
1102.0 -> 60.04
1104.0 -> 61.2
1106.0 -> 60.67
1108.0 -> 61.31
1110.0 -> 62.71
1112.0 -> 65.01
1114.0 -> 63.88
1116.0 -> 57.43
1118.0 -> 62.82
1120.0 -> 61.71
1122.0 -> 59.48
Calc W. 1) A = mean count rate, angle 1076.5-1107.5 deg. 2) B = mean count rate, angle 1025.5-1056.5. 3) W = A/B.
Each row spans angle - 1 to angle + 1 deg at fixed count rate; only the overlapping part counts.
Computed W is 1.9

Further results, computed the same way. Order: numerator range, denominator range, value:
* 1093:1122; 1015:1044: 1.84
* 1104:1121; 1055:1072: 1.67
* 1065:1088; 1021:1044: 1.71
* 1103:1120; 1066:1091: 1.32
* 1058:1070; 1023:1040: 1.40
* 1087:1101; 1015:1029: 1.15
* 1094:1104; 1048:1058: 2.00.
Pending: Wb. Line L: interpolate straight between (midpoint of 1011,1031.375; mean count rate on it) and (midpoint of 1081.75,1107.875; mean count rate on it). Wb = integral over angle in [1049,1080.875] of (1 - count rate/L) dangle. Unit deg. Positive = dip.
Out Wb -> 3.7 deg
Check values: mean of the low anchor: 38.1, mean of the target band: 39.2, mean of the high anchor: 48.2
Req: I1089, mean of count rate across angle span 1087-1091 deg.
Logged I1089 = 37.5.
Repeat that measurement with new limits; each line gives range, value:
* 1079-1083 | 51.6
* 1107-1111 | 62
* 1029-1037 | 24.6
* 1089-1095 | 38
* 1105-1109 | 61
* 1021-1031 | 31.3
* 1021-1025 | 34.9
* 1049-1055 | 25.5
